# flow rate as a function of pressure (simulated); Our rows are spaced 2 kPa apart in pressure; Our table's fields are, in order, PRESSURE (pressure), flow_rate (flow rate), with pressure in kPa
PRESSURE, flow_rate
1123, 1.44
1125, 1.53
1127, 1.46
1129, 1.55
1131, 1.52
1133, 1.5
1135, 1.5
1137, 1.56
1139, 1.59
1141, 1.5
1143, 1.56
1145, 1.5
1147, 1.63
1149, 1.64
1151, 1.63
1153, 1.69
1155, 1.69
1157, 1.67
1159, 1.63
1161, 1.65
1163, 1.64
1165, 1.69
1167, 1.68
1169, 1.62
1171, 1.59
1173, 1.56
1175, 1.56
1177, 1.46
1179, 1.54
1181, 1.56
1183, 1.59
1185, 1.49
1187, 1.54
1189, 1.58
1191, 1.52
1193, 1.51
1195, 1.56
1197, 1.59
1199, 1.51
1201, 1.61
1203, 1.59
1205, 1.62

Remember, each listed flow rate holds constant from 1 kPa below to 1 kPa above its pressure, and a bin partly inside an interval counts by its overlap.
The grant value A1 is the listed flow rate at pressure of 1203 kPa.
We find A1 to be 1.59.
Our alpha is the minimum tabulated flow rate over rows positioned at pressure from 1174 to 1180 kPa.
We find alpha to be 1.46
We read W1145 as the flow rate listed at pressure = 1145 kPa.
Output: 1.5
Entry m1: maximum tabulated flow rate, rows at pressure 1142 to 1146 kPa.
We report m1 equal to 1.56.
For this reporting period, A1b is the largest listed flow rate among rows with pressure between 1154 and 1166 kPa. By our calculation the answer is 1.69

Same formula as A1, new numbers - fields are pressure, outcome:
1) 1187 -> 1.54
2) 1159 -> 1.63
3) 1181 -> 1.56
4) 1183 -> 1.59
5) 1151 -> 1.63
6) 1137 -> 1.56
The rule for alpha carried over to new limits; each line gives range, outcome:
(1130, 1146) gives 1.5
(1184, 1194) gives 1.49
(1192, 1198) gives 1.51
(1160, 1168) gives 1.64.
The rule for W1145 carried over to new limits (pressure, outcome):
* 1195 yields 1.56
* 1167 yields 1.68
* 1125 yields 1.53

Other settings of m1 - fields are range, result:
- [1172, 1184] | 1.59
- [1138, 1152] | 1.64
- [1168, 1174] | 1.62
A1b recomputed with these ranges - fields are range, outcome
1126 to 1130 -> 1.55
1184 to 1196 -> 1.58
